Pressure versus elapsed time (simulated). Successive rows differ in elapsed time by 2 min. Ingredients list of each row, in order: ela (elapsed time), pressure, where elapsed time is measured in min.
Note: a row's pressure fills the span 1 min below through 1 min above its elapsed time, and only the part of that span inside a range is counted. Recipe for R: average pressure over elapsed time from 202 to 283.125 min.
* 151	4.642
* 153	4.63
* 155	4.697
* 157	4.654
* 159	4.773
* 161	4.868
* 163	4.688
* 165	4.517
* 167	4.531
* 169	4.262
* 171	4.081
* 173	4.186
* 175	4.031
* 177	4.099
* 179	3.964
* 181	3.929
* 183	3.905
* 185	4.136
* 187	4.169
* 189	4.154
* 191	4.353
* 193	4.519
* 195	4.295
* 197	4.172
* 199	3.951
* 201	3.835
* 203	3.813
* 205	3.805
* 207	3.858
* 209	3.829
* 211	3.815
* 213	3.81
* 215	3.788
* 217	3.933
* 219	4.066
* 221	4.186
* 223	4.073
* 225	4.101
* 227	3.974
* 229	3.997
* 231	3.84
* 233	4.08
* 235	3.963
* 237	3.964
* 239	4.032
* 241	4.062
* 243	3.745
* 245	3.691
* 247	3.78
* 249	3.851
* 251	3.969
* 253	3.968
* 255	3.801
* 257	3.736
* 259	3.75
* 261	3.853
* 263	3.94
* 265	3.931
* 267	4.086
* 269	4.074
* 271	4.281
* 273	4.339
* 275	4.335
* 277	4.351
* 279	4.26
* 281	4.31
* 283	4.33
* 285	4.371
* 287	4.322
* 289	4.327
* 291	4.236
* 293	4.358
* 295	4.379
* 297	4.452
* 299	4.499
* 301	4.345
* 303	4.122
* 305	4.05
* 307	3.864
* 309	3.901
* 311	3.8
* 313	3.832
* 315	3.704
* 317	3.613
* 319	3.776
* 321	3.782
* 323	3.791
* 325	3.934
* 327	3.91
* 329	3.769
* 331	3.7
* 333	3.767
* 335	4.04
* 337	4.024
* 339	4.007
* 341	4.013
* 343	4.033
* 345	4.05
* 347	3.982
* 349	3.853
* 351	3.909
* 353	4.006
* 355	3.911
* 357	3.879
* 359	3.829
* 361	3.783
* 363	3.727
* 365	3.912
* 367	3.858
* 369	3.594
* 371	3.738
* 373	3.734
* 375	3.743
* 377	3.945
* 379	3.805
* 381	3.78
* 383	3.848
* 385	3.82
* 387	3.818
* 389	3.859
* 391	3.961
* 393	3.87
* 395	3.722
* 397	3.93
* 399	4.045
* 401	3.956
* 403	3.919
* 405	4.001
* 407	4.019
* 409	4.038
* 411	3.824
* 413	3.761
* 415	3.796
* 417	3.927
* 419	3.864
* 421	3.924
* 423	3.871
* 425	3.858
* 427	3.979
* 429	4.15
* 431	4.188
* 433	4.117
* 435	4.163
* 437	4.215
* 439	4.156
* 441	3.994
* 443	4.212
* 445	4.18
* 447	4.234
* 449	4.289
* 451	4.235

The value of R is 3.98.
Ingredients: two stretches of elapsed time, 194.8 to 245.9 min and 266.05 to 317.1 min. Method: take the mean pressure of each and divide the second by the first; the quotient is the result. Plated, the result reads 1.1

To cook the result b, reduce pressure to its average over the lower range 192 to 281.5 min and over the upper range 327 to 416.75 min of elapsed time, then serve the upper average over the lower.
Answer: 0.97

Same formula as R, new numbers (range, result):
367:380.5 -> 3.77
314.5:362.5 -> 3.88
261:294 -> 4.23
